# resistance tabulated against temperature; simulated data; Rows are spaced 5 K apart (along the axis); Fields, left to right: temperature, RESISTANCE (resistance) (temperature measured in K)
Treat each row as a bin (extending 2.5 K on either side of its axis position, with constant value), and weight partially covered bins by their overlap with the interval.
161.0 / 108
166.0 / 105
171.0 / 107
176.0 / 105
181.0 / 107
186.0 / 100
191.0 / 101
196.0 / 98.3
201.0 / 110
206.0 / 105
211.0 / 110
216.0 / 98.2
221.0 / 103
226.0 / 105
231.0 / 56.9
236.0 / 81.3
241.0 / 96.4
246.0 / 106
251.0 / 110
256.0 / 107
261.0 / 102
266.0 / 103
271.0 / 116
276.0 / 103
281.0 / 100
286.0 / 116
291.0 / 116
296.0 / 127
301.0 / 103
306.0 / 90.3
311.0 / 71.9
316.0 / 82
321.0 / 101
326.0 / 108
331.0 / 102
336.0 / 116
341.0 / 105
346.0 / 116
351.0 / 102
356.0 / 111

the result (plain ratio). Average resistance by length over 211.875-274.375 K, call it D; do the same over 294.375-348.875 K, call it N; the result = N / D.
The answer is 1.0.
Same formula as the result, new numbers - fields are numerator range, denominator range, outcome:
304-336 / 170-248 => 0.95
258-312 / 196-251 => 1.08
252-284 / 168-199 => 1.02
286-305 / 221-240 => 1.33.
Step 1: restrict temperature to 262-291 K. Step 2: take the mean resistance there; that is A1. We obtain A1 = 108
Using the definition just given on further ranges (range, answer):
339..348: 110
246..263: 106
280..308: 110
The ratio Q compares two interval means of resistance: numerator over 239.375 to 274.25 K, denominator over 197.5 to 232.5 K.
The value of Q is 1.06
